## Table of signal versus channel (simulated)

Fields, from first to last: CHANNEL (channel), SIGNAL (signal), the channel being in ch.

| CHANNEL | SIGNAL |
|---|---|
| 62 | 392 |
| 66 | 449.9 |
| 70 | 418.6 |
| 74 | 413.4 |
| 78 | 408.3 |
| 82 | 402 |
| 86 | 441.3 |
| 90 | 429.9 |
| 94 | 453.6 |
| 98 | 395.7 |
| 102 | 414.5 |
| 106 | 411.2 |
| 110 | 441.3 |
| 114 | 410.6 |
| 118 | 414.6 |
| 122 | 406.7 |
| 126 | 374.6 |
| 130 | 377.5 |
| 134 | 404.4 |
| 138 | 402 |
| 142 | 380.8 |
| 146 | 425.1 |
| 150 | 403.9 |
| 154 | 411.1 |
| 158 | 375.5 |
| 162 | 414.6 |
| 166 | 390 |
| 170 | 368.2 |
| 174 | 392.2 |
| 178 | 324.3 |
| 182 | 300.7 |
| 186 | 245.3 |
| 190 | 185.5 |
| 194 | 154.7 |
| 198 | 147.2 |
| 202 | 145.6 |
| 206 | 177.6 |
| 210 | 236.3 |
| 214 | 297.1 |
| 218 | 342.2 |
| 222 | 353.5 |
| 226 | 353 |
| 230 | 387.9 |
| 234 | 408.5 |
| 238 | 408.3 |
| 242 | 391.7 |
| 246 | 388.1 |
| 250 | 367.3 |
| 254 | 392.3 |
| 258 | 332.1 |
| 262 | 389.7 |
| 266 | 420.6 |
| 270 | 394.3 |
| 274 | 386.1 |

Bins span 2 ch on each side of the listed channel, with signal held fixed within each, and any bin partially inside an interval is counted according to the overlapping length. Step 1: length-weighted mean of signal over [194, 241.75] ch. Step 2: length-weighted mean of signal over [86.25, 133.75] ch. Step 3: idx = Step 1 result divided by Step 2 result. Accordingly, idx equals 0.71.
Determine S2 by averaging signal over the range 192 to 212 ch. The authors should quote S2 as 172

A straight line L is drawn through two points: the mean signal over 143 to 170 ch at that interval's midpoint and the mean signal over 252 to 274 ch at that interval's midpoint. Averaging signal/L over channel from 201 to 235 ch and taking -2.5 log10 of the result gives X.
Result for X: 0.283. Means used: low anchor 400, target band 302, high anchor 386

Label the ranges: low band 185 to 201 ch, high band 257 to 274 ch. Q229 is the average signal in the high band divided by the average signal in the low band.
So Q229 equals 2.19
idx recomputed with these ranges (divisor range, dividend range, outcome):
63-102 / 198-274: 0.80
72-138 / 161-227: 0.68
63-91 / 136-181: 0.92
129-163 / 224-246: 0.98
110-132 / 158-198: 0.76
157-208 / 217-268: 1.37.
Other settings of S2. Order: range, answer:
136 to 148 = 403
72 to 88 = 416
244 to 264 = 374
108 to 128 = 410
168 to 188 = 326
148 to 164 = 401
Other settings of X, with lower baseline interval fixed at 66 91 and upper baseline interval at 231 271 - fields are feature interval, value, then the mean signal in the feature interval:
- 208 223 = 0.29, 304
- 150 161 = 0.03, 397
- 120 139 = 0.05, 393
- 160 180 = 0.07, 378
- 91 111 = -0.02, 423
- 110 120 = -0.01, 418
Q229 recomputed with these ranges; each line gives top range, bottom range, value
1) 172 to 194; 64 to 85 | 0.66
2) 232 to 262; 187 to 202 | 2.32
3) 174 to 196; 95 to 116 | 0.61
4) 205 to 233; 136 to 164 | 0.78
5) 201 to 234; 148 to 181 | 0.78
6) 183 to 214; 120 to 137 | 0.50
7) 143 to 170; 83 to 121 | 0.95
